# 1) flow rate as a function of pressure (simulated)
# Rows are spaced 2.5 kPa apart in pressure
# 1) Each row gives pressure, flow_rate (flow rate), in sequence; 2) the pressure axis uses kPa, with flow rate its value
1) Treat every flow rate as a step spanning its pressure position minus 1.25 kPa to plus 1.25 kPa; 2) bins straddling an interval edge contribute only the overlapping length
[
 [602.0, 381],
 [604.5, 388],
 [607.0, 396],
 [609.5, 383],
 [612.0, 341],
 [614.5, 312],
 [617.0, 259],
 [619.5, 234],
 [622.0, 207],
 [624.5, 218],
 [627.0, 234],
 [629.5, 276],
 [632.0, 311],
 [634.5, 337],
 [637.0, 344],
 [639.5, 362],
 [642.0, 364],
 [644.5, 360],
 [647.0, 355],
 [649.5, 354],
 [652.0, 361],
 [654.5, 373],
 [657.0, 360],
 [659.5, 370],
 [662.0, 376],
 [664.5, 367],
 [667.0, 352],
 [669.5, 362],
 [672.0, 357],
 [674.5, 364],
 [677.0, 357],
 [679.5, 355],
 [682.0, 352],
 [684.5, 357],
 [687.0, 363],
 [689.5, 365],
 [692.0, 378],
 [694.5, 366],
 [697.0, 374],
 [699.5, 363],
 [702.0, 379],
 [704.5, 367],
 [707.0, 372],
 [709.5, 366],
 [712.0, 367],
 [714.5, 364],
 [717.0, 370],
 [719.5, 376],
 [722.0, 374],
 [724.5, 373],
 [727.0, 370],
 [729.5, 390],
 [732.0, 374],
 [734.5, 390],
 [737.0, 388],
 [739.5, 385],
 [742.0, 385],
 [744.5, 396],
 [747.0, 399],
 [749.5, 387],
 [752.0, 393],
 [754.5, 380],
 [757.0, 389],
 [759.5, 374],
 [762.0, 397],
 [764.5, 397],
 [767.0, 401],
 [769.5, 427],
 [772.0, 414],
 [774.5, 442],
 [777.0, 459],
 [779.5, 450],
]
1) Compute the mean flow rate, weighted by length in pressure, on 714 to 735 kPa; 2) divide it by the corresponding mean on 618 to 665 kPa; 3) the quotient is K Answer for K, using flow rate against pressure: 1.16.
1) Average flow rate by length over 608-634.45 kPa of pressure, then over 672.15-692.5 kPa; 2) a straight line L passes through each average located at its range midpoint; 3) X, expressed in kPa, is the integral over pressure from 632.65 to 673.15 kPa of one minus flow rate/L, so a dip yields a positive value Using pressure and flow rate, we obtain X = -4.66 kPa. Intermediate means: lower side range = 281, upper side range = 361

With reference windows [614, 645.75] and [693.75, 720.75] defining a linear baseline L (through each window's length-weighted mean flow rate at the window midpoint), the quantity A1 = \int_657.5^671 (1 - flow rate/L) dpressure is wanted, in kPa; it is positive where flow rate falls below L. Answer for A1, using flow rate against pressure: -1.6 kPa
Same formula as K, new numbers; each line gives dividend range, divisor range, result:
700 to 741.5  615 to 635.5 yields 1.44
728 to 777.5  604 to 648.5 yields 1.26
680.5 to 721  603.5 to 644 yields 1.18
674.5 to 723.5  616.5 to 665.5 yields 1.14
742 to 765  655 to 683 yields 1.08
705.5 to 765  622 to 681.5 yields 1.12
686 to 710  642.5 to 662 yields 1.02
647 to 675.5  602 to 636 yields 1.20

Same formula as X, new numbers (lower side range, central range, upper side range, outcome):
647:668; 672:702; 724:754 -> 0.7 kPa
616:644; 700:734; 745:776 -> -0.9 kPa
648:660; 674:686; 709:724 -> 0.3 kPa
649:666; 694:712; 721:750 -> 0.3 kPa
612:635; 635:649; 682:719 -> -3.1 kPa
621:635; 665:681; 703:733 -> -2.1 kPa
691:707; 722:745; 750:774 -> 0.2 kPa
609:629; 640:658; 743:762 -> -3.9 kPa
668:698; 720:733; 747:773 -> 0.2 kPa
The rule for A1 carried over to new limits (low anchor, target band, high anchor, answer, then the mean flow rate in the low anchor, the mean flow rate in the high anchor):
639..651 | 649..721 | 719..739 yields 0.7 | 359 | 380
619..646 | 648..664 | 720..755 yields -2.5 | 297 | 384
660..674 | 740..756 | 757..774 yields 0.2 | 363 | 403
